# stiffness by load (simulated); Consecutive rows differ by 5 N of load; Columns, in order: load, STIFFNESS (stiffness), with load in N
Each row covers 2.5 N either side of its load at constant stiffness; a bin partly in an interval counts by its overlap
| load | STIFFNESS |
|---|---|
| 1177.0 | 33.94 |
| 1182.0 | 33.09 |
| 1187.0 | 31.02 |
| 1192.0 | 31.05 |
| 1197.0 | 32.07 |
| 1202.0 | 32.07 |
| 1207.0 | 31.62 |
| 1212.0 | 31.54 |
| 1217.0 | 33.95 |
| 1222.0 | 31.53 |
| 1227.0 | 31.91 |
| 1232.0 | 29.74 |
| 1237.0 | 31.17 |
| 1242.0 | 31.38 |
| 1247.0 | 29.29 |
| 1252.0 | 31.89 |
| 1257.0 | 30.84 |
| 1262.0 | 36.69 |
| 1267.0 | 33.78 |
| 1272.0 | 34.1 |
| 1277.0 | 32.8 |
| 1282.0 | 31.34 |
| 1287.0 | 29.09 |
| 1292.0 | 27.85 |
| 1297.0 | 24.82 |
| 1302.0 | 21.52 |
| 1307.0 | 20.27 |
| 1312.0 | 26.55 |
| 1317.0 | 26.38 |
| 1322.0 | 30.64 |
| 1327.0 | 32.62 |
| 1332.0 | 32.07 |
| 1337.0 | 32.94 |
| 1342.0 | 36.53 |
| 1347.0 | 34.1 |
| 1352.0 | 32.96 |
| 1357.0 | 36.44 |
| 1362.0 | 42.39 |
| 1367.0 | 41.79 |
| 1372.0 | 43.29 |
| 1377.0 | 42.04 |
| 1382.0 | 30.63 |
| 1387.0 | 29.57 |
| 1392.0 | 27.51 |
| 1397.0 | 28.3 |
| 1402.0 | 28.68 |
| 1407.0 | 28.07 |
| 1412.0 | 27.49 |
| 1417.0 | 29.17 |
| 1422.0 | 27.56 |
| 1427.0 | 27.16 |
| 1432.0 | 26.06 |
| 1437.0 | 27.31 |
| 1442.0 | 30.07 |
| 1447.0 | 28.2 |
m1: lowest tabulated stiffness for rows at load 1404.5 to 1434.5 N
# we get 26.06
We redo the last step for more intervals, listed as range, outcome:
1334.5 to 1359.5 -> 32.94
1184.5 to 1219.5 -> 31.02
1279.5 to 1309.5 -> 20.27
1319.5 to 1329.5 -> 30.64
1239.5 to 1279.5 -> 29.29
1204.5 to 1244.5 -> 29.74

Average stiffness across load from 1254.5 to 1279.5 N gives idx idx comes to 33.6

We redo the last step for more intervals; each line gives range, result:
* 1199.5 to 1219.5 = 32.3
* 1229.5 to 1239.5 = 30.5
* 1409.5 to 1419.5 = 28.3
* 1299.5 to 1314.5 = 22.8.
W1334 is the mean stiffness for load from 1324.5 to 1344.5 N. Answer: 33.5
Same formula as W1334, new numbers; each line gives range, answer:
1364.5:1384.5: 39.4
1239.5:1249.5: 30.3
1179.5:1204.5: 31.9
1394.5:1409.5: 28.4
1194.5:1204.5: 32.1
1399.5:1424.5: 28.2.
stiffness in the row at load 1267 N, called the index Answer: 33.78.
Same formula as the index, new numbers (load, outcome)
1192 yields 31.05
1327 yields 32.62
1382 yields 30.63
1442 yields 30.07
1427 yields 27.16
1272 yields 34.1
